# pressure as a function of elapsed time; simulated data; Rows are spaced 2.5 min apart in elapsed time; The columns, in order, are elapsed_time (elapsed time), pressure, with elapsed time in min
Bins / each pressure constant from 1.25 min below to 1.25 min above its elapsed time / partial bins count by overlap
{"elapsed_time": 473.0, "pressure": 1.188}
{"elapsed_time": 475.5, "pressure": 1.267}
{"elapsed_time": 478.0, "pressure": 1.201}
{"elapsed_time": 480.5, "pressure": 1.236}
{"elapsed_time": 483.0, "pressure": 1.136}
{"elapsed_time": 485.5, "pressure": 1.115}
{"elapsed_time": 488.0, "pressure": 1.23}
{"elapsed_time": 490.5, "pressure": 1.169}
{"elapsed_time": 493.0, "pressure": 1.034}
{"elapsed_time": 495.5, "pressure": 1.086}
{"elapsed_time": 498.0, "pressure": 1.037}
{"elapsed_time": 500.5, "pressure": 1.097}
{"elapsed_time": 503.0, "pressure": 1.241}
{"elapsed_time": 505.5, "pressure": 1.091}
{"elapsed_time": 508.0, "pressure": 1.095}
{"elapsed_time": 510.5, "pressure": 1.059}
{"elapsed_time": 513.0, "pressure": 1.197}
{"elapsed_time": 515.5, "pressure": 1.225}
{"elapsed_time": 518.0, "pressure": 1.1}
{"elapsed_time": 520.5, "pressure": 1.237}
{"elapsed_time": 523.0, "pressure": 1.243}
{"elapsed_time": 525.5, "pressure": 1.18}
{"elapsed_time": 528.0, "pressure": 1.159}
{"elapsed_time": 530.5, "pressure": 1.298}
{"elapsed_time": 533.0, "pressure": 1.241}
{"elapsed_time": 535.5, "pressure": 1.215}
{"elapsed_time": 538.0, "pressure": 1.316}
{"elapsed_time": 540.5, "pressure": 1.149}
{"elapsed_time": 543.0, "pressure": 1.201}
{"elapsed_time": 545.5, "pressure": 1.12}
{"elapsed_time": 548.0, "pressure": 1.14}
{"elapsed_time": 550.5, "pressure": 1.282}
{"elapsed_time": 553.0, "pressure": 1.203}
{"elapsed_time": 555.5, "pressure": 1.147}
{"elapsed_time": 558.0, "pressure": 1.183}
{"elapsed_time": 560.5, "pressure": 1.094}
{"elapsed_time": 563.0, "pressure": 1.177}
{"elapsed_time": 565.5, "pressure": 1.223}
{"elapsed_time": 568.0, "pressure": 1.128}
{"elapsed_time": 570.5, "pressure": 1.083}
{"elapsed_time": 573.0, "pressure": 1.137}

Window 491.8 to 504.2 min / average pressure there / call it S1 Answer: 1.1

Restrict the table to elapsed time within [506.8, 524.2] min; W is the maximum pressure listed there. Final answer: 1.243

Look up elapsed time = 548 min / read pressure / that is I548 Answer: 1.14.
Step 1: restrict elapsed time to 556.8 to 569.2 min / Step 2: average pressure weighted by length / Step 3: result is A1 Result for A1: 1.16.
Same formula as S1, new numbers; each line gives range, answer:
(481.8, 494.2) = 1.14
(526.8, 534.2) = 1.23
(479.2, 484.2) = 1.19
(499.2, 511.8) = 1.12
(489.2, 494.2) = 1.1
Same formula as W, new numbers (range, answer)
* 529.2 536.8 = 1.298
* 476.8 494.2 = 1.236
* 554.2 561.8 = 1.183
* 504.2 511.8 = 1.095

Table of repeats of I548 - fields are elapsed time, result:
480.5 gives 1.236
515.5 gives 1.225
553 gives 1.203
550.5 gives 1.282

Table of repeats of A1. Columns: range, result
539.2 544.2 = 1.18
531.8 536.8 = 1.23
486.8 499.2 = 1.11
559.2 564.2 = 1.14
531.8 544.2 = 1.22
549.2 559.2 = 1.2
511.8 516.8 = 1.21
